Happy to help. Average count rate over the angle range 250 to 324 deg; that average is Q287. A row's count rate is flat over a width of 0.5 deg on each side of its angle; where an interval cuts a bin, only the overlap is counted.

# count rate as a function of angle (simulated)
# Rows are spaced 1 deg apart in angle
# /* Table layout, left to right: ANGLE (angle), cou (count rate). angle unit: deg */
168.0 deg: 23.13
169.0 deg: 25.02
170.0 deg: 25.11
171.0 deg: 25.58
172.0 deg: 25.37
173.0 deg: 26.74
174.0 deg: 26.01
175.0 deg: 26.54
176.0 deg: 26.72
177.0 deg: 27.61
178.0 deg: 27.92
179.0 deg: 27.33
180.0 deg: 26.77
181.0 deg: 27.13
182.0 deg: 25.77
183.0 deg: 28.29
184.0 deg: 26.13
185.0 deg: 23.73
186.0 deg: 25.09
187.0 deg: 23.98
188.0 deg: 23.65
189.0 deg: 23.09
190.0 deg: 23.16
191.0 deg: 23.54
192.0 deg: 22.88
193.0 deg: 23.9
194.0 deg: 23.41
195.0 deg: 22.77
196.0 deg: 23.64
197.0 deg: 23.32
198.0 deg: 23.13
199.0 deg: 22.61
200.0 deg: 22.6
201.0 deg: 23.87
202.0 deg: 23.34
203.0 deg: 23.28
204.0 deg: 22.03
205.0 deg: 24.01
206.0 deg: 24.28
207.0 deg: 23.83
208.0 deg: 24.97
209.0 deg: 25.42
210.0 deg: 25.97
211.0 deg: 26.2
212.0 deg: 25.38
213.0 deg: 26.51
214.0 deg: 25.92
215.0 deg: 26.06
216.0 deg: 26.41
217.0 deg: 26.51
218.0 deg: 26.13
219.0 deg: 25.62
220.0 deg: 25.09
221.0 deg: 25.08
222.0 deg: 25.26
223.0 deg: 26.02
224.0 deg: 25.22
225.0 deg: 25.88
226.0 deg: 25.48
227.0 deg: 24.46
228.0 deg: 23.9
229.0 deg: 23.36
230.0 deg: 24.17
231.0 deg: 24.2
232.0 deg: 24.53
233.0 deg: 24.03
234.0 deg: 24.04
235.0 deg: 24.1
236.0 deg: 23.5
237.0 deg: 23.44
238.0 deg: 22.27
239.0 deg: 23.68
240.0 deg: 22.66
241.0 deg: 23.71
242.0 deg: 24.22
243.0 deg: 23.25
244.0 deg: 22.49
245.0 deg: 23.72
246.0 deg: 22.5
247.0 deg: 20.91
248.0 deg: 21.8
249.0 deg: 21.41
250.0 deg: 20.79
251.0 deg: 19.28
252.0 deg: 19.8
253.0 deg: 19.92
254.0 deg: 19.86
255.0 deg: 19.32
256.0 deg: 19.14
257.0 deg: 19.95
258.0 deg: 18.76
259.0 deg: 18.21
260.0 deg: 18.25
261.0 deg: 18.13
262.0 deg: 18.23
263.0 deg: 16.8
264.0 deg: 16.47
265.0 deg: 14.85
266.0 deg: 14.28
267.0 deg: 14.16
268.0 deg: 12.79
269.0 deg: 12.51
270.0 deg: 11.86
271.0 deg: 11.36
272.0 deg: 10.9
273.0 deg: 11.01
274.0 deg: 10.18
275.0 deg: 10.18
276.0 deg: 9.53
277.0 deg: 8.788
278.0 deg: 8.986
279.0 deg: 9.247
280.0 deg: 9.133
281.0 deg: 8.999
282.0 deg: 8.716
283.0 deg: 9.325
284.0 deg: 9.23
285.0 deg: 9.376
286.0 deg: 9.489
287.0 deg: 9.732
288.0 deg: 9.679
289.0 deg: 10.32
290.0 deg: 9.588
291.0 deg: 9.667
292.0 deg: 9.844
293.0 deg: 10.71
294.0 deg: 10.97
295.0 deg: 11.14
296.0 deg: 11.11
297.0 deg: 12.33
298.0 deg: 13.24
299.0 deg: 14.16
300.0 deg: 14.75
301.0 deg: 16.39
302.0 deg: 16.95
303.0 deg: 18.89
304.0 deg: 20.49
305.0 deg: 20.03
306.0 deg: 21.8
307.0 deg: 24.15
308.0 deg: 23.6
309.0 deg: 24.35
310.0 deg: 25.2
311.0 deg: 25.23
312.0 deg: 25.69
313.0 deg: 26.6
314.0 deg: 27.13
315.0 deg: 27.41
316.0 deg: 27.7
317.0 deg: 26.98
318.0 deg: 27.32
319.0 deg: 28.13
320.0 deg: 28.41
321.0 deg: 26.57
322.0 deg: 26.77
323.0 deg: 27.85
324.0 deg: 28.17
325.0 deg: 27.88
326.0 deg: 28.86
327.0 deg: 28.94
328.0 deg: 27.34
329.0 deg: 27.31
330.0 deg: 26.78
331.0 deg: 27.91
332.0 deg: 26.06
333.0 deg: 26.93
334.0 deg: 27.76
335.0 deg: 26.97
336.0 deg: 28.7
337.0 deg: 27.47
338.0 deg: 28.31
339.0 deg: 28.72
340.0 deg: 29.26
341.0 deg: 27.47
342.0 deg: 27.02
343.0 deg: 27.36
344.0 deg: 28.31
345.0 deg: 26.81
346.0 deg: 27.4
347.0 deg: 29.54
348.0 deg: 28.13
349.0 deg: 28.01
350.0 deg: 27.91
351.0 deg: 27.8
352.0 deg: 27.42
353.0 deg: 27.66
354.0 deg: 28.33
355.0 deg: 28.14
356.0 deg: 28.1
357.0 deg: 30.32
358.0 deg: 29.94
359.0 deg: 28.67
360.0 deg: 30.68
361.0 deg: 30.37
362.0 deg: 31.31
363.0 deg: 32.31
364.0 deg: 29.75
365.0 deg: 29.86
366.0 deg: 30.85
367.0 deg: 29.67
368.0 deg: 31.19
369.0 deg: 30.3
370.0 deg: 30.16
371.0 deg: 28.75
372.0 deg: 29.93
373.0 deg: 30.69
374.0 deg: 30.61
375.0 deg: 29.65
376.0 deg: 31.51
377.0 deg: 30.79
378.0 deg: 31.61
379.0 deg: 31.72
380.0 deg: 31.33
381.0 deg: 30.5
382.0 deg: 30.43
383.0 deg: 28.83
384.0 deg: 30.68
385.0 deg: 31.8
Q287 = 16.8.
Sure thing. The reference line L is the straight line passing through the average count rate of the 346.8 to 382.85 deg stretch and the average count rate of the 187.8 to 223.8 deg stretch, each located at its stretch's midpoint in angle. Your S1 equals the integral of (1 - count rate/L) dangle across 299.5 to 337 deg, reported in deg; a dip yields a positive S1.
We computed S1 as 3.85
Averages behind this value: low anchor 24.4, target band 25.4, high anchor 29.8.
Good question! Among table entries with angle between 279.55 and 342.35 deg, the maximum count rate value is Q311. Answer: 29.26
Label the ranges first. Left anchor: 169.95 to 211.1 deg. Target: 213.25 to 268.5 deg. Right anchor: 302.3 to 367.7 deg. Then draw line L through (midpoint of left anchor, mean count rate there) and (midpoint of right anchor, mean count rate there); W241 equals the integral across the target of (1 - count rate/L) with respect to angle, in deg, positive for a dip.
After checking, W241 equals 7.8 deg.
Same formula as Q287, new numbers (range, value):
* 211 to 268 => 22.3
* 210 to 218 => 26.1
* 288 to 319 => 18.8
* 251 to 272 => 16.7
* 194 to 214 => 24.1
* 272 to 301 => 10.5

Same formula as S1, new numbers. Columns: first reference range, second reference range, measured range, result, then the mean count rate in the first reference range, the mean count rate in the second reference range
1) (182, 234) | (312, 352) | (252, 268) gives 5.1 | 24.5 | 27.7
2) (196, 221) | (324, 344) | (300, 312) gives 2.5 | 24.7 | 27.8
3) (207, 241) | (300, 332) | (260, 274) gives 6.1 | 24.9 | 25.2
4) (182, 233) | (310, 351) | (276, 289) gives 8.4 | 24.6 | 27.6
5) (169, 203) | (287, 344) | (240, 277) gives 9.6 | 24.8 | 22.6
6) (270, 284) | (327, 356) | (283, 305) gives 3.5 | 9.78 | 27.8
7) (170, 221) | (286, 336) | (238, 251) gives 0.6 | 25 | 21.4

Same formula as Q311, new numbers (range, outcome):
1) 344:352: 29.54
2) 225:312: 25.88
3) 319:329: 28.94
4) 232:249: 24.53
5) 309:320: 28.41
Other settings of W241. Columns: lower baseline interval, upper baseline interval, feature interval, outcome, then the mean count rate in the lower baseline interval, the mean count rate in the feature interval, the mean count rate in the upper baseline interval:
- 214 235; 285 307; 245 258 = 0.2 deg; 25.1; 20.5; 13.5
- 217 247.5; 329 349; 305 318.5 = 0.7 deg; 24.1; 25.4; 27.7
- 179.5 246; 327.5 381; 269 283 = 8.7 deg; 24.4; 9.99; 29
